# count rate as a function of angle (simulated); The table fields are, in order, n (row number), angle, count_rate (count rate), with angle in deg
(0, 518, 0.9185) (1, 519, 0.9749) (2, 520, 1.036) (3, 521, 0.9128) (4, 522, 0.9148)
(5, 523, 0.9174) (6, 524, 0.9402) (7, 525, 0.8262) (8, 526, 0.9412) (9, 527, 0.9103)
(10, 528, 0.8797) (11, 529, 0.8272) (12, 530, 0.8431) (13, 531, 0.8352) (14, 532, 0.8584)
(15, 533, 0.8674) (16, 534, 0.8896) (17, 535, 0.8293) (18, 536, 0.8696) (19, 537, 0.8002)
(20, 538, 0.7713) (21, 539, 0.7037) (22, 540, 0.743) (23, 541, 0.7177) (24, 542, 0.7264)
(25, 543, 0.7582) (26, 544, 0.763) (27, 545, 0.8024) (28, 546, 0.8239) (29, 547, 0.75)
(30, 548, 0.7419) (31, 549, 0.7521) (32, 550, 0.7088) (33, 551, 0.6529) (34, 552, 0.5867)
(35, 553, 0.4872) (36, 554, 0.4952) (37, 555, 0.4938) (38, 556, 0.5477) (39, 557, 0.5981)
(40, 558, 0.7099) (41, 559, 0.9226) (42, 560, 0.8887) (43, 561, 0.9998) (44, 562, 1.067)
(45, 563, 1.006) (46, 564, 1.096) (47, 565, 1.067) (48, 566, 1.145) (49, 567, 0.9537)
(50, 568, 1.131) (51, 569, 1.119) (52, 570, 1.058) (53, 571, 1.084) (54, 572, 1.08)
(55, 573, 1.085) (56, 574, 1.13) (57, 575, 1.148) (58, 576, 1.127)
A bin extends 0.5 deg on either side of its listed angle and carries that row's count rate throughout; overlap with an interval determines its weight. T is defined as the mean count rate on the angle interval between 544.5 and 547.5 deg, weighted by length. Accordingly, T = 0.792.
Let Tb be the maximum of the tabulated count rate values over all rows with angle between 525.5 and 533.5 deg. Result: 0.9412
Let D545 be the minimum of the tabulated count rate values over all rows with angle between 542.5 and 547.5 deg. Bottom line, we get 0.75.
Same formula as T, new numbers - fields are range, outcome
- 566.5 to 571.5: 1.07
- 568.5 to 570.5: 1.09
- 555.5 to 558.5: 0.619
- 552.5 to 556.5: 0.506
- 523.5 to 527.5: 0.904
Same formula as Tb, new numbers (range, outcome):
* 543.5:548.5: 0.8239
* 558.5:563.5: 1.067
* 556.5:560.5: 0.9226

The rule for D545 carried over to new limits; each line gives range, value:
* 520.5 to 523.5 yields 0.9128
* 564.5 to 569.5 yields 0.9537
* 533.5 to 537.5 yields 0.8002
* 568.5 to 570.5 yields 1.058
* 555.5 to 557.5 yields 0.5477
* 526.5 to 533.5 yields 0.8272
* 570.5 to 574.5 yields 1.08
